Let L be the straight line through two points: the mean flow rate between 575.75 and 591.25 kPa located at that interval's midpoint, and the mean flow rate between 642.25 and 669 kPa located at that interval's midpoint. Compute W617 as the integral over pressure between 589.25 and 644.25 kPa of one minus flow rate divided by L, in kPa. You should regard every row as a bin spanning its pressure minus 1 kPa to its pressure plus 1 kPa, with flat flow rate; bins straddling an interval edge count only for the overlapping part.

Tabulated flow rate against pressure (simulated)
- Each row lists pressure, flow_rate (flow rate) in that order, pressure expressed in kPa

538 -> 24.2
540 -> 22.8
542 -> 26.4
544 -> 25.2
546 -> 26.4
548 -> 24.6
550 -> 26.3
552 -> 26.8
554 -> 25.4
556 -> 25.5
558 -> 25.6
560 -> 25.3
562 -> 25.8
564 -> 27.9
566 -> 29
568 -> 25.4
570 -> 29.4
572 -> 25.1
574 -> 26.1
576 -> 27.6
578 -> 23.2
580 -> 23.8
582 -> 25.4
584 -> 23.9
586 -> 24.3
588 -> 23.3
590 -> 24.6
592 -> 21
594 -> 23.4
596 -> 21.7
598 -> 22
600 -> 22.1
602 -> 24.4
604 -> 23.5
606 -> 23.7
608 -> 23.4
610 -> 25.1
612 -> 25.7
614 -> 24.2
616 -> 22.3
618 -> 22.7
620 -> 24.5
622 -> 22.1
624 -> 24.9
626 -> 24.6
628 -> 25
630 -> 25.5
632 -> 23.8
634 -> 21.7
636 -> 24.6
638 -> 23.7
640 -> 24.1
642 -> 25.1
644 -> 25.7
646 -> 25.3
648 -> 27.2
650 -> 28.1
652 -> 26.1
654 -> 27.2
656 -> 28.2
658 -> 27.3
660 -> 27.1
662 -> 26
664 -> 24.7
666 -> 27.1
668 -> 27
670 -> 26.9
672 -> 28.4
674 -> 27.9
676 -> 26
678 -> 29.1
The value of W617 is 3.6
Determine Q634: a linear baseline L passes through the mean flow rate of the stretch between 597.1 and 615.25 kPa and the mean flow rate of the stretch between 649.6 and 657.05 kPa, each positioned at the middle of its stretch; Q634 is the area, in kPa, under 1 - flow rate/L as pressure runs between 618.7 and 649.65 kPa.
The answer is 1.6 kPa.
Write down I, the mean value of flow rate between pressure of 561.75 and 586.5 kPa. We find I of 26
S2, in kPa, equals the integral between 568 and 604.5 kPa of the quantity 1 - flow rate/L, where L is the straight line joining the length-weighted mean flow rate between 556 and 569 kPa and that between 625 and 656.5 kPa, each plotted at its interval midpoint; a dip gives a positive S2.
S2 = 2.66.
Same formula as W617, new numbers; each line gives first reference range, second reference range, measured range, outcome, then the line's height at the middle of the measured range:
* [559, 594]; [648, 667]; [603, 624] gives 1.81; 26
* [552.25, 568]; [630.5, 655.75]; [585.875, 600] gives 1.72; 25.9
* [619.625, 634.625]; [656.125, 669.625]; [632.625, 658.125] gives -0.23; 25.4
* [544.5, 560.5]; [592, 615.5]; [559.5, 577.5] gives -1.28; 25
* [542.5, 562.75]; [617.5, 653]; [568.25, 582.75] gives -0.20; 25.4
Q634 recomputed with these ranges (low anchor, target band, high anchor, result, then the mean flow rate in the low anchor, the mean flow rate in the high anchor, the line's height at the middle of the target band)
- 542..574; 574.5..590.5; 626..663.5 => 0.9 kPa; 26.2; 25.6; 26.1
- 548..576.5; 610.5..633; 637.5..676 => 2.0 kPa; 26.4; 26.5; 26.5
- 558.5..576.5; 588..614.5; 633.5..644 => 2.2 kPa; 26.8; 24.1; 25.5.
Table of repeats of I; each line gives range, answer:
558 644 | 24.4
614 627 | 23.6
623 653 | 25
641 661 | 26.7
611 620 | 23.8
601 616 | 24.2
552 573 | 26.5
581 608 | 23.3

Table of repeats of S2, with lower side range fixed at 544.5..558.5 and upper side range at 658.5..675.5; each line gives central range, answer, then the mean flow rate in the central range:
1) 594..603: 1.2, 22.6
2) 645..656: -0.1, 26.9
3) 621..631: 0.8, 24.4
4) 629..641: 1.2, 23.9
